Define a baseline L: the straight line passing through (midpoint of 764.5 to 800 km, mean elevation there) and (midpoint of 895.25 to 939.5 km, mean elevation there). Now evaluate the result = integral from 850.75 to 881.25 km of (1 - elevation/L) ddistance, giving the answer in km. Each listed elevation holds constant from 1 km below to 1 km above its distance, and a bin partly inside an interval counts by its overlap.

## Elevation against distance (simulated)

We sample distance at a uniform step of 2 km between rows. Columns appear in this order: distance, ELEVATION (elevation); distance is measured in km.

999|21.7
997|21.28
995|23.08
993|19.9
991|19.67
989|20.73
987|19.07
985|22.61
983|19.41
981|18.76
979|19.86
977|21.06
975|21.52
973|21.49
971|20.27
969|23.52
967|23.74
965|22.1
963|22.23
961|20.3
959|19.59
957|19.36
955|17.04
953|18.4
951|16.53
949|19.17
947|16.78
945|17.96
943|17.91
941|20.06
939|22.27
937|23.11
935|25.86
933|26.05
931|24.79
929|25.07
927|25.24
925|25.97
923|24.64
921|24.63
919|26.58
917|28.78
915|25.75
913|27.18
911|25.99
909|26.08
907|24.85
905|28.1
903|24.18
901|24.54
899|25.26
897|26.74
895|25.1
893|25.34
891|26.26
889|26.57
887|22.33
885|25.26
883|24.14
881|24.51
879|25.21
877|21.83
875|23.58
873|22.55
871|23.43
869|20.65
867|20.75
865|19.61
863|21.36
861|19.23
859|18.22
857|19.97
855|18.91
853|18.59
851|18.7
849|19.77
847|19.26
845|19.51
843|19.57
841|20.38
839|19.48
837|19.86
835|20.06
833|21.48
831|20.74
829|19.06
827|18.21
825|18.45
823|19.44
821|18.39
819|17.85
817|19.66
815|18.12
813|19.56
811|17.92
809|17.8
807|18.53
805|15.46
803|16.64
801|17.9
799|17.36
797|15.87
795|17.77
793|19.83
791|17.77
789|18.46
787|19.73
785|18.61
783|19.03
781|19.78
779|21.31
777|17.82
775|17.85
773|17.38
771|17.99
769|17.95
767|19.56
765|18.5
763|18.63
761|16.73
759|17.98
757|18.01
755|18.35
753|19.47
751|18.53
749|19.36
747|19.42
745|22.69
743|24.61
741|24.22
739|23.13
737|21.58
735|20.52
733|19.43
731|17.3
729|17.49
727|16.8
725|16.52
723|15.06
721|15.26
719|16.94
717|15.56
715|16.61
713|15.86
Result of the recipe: 2.5 km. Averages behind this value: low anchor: 18.5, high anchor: 25.6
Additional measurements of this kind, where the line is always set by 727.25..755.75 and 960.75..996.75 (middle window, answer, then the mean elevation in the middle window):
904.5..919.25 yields -4.05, 26.6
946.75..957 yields 1.56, 17.8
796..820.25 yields 3.34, 17.7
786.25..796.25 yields 0.92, 18.6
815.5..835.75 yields 1.30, 19.3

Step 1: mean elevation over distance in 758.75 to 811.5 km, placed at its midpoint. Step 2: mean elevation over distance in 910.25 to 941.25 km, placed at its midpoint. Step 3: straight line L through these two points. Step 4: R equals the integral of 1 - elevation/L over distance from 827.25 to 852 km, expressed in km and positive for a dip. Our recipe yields 1.3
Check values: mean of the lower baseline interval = 18.2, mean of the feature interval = 19.8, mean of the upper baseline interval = 25.2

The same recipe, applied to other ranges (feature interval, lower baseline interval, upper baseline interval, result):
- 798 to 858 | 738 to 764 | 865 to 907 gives 9.5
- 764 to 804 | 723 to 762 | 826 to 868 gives 2.4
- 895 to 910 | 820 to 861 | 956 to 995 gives -4.2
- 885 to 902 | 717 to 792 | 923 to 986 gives -3.9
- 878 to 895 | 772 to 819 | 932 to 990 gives -4.7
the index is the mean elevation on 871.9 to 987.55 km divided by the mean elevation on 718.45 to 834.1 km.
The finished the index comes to 1.23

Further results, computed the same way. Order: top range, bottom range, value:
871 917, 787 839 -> 1.35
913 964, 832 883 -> 1.07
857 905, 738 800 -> 1.22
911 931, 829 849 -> 1.30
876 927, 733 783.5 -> 1.30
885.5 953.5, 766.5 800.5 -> 1.30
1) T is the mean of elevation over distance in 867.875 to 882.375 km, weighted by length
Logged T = 23.1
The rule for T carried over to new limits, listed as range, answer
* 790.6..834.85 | 18.4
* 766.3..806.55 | 18.2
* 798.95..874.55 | 19.3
